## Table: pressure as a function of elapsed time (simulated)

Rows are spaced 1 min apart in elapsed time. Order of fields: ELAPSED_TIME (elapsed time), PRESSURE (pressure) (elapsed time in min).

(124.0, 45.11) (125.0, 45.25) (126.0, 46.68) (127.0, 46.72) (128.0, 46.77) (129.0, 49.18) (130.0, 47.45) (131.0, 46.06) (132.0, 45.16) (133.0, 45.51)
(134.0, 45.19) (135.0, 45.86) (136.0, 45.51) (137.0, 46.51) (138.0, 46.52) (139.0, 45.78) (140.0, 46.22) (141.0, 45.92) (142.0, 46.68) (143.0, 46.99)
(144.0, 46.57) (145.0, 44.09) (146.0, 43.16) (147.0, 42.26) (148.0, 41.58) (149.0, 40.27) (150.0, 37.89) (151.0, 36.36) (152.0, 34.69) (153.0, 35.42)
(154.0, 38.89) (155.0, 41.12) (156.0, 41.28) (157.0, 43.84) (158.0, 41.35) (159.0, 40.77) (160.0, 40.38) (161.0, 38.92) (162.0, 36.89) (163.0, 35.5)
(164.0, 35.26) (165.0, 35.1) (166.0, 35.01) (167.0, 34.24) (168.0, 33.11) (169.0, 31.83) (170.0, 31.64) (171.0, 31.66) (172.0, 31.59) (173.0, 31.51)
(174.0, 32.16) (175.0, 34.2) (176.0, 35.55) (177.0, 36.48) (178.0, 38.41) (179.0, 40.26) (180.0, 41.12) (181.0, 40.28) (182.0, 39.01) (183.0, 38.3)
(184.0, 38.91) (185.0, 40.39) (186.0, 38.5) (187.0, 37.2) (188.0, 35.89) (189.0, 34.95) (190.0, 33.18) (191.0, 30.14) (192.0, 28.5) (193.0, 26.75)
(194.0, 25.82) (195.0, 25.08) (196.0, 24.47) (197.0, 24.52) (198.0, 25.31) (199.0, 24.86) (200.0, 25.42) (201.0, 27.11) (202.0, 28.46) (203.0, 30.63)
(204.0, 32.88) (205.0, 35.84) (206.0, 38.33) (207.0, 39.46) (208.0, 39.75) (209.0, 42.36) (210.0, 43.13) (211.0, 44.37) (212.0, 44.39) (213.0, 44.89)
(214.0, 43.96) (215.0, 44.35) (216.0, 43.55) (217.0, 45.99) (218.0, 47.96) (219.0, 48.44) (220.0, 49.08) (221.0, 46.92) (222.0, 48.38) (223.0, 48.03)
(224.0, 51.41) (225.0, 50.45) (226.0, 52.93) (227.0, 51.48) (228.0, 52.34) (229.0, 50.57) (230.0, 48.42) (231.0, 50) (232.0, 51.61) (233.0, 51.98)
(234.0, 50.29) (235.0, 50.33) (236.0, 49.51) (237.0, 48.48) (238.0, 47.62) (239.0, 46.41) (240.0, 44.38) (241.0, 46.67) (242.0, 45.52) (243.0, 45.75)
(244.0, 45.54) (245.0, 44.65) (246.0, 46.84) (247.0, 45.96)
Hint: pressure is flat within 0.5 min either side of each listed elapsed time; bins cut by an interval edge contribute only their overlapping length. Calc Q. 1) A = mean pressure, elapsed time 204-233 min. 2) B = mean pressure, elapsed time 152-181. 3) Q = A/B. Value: 1.3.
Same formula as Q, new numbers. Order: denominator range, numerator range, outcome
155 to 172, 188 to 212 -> 0.88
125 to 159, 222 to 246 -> 1.12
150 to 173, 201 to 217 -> 1.08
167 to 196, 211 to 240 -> 1.42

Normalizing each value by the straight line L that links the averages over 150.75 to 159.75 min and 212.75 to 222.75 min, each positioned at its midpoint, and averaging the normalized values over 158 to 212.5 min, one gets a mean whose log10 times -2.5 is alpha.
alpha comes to 0.23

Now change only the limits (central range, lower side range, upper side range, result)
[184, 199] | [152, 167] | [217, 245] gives 0.36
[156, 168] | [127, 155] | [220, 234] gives 0.20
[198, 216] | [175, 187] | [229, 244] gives 0.17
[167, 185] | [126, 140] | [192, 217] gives 0.10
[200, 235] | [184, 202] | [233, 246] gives -0.13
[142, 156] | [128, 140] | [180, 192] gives 0.07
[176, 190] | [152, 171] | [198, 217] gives -0.03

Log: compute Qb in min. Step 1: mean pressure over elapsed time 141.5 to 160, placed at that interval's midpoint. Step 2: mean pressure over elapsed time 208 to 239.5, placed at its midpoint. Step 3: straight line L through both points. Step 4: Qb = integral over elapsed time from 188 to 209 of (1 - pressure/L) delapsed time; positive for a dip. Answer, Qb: 7.0 min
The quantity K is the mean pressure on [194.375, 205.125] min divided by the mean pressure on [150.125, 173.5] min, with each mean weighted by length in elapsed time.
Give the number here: 0.8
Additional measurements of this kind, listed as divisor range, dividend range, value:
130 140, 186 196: 0.67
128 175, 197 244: 1.08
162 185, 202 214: 1.10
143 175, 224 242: 1.32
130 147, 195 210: 0.69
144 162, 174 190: 0.94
